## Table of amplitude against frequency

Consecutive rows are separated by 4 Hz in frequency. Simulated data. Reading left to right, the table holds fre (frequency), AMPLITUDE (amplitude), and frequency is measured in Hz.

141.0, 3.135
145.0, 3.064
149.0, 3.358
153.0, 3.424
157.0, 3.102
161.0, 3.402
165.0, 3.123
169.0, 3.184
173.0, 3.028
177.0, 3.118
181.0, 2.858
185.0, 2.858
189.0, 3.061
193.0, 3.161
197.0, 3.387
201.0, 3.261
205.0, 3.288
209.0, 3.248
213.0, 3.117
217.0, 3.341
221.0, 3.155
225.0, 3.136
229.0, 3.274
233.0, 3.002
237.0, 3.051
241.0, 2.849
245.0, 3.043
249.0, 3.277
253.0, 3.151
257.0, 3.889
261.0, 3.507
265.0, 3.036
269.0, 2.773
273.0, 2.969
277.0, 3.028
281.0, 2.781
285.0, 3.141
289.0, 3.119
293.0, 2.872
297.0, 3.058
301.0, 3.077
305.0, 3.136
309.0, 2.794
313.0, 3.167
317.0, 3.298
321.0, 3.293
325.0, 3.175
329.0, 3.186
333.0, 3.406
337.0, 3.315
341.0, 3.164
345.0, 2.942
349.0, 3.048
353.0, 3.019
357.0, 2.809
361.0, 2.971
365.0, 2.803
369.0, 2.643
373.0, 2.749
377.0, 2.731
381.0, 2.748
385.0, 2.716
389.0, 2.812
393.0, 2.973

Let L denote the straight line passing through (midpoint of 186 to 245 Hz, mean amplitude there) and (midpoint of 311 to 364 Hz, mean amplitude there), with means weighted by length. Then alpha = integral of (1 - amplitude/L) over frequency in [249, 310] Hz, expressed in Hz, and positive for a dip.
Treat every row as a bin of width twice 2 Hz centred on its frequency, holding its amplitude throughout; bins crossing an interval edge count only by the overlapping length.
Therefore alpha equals 0.9 Hz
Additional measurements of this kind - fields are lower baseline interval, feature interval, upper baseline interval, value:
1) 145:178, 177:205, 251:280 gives 0.8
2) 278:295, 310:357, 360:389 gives -4.8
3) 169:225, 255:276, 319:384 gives -1.0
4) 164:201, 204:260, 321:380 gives -2.5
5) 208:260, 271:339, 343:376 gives -2.2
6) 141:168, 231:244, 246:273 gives 1.1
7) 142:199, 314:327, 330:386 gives -1.2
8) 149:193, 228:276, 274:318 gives -1.2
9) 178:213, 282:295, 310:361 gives 0.5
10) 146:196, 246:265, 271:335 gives -1.7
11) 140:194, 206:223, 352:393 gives -0.9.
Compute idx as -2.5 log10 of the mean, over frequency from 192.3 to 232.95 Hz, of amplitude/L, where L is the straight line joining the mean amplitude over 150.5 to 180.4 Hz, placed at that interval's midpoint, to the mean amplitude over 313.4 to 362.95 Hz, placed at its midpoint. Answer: -0.02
